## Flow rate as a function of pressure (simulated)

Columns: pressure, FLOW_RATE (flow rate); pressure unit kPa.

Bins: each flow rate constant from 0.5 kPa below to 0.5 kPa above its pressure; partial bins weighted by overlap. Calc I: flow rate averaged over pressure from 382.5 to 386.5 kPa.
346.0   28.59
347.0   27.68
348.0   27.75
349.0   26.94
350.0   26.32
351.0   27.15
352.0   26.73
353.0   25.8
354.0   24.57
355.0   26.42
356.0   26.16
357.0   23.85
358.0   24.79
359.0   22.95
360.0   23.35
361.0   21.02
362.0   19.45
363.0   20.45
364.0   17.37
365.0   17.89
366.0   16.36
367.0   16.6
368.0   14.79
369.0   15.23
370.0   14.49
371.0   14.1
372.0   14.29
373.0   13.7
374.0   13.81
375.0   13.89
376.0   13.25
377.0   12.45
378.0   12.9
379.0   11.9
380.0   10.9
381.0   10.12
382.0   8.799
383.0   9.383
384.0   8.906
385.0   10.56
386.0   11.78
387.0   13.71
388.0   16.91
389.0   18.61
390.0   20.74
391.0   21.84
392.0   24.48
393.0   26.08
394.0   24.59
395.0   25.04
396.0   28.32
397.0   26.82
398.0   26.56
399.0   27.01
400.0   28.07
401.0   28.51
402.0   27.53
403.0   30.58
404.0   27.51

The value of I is 10.2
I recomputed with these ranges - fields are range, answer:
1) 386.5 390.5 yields 17.5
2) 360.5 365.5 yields 19.2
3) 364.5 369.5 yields 16.2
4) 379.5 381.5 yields 10.5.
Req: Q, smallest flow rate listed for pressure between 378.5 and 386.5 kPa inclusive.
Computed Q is 8.799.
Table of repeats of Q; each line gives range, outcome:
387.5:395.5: 16.91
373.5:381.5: 10.12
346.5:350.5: 26.32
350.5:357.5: 23.85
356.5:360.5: 22.95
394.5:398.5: 25.04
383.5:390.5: 8.906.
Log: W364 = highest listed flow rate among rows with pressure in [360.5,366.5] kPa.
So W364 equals 21.02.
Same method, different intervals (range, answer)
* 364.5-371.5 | 17.89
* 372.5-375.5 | 13.89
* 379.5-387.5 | 13.71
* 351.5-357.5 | 26.73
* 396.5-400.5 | 28.07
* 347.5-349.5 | 27.75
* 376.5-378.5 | 12.9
